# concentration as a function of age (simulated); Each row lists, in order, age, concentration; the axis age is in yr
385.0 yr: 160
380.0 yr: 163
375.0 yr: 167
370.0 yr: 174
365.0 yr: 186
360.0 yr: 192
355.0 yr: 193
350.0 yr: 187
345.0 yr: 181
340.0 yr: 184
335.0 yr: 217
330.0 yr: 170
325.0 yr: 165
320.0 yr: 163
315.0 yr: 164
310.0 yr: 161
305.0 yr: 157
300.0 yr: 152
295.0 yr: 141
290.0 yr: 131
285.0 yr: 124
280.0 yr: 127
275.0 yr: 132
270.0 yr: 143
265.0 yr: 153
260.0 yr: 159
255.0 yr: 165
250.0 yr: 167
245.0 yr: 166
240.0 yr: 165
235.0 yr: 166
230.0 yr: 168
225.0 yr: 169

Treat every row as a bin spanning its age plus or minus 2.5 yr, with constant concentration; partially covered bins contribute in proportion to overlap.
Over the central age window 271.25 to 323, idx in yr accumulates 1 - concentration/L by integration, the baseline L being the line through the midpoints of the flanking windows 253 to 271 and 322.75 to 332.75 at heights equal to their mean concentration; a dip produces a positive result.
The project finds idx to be 5.59 yr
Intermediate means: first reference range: 156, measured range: 145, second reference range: 169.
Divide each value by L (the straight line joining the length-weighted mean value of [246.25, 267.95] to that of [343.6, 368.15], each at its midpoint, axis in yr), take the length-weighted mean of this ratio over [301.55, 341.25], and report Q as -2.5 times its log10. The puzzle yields 0.04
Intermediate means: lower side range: 161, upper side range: 188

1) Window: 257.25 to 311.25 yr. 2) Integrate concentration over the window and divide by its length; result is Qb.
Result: 143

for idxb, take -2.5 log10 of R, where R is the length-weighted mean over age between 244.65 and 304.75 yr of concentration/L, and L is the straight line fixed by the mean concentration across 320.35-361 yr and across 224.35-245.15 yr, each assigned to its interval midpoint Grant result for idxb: 0.18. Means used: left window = 167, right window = 185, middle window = 146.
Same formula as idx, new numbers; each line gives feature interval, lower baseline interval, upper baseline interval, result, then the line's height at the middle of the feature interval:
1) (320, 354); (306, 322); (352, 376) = -2.1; 172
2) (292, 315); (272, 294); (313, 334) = -0.6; 150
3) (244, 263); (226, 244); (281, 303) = -0.8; 157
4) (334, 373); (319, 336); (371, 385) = -3.9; 171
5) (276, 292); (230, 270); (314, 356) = 3.9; 169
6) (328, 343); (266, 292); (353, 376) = -2.2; 166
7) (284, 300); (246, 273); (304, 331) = 2.5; 161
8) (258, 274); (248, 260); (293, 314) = 1.2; 162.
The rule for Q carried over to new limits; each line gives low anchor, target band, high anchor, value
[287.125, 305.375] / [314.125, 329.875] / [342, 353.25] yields -0.006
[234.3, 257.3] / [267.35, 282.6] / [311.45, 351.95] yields 0.257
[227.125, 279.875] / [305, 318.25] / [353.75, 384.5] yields 0.038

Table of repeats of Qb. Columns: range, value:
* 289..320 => 153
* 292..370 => 174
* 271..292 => 129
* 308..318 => 163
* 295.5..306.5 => 152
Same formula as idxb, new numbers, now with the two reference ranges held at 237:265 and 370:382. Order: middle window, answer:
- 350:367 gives -0.14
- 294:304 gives 0.11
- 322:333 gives -0.03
